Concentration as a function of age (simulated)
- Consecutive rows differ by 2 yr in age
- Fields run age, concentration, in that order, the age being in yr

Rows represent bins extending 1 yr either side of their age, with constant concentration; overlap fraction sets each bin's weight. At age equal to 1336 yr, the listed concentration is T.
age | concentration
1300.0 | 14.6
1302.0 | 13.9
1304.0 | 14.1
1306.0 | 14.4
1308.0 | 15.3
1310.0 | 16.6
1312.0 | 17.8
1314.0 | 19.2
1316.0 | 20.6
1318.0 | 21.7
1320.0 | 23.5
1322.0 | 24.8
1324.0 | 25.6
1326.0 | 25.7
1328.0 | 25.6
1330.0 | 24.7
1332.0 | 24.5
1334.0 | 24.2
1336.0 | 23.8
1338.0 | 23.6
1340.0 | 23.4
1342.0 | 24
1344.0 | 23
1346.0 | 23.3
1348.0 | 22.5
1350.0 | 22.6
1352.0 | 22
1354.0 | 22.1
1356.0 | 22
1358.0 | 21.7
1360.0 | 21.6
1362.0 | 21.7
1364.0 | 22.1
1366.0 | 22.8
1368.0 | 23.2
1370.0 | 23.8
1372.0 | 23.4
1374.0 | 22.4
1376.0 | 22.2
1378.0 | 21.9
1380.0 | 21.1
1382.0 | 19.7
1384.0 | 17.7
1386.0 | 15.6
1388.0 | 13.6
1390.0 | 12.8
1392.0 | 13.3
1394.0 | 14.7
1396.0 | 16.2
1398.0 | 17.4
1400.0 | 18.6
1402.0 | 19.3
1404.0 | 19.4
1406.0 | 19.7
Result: 23.8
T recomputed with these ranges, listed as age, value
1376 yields 22.2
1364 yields 22.1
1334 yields 24.2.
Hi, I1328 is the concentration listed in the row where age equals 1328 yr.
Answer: 25.6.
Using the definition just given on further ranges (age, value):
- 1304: 14.1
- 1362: 21.7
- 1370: 23.8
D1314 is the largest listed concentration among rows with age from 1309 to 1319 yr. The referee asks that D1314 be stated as 21.7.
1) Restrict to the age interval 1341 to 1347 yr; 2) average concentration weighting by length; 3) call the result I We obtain 23.4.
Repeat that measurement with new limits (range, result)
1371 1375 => 22.9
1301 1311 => 14.9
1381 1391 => 15.9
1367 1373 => 23.5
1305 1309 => 14.9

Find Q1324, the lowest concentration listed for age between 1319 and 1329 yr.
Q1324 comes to 23.5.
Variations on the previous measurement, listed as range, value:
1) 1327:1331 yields 24.7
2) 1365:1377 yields 22.2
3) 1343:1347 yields 23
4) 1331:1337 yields 23.8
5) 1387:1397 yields 12.8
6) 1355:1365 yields 21.6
